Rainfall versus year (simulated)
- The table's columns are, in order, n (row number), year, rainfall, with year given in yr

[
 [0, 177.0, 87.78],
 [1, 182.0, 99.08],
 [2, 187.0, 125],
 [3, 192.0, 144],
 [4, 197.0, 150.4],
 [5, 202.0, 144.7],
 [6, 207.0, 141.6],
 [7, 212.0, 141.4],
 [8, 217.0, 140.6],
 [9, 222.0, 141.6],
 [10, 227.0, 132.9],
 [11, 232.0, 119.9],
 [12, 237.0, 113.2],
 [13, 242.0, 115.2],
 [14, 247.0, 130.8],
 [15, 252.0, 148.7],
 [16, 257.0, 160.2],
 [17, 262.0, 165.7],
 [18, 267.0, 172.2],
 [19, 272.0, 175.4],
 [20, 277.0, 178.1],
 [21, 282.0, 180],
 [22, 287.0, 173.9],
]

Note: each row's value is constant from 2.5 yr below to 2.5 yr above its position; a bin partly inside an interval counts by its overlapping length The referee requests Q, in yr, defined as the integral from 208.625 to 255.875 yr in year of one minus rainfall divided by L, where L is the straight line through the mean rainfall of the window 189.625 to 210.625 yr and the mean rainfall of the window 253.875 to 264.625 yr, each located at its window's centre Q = 6.6 yr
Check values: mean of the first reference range 145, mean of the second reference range 162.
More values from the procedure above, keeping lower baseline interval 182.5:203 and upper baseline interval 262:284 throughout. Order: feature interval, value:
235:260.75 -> 4.4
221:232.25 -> 1.5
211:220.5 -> 0.4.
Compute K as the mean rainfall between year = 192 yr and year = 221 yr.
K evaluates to 144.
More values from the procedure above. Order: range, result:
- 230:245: 116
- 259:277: 172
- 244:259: 145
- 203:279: 145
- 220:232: 133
